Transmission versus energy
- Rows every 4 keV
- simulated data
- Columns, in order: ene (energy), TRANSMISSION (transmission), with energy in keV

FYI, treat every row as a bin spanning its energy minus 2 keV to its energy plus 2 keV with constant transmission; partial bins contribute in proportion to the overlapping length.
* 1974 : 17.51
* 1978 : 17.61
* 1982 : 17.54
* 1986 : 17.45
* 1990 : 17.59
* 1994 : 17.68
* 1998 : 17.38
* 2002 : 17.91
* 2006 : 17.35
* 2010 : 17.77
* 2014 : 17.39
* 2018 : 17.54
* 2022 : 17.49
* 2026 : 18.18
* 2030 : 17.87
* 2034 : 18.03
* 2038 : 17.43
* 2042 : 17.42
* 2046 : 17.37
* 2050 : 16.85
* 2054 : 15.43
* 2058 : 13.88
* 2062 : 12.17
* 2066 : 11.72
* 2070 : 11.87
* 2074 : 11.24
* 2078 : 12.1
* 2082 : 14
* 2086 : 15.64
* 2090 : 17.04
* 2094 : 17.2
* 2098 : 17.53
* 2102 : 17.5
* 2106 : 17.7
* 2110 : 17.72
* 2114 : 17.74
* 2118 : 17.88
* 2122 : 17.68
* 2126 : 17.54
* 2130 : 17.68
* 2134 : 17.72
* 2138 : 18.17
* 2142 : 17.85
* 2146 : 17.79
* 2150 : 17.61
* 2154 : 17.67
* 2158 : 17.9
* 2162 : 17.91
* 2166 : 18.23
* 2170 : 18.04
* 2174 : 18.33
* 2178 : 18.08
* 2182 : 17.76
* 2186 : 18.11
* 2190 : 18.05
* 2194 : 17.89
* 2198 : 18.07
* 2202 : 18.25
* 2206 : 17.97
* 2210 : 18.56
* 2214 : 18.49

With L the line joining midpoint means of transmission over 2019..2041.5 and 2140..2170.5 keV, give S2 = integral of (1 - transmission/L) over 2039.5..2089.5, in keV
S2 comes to 9.9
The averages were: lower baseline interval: 17.8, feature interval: 14.3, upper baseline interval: 17.9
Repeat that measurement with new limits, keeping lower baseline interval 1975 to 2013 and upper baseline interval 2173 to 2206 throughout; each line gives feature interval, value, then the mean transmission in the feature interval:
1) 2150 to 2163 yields 0.1 keV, 17.8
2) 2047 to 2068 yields 4.2 keV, 14.2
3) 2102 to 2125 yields 0.2 keV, 17.7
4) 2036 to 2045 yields 0.1 keV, 17.4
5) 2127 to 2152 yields 0.2 keV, 17.8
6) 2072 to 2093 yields 4.3 keV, 14.2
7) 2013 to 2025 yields 0.1 keV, 17.5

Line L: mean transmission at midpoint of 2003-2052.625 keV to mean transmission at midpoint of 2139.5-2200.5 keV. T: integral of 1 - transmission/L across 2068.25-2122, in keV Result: 5.67 keV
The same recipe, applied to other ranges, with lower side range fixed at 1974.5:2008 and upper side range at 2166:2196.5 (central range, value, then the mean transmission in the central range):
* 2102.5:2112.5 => 0.10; 17.7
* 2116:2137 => 0.22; 17.7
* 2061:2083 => 7.02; 12.1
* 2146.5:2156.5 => 0.17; 17.7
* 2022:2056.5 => 0.78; 17.3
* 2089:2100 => 0.34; 17.3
